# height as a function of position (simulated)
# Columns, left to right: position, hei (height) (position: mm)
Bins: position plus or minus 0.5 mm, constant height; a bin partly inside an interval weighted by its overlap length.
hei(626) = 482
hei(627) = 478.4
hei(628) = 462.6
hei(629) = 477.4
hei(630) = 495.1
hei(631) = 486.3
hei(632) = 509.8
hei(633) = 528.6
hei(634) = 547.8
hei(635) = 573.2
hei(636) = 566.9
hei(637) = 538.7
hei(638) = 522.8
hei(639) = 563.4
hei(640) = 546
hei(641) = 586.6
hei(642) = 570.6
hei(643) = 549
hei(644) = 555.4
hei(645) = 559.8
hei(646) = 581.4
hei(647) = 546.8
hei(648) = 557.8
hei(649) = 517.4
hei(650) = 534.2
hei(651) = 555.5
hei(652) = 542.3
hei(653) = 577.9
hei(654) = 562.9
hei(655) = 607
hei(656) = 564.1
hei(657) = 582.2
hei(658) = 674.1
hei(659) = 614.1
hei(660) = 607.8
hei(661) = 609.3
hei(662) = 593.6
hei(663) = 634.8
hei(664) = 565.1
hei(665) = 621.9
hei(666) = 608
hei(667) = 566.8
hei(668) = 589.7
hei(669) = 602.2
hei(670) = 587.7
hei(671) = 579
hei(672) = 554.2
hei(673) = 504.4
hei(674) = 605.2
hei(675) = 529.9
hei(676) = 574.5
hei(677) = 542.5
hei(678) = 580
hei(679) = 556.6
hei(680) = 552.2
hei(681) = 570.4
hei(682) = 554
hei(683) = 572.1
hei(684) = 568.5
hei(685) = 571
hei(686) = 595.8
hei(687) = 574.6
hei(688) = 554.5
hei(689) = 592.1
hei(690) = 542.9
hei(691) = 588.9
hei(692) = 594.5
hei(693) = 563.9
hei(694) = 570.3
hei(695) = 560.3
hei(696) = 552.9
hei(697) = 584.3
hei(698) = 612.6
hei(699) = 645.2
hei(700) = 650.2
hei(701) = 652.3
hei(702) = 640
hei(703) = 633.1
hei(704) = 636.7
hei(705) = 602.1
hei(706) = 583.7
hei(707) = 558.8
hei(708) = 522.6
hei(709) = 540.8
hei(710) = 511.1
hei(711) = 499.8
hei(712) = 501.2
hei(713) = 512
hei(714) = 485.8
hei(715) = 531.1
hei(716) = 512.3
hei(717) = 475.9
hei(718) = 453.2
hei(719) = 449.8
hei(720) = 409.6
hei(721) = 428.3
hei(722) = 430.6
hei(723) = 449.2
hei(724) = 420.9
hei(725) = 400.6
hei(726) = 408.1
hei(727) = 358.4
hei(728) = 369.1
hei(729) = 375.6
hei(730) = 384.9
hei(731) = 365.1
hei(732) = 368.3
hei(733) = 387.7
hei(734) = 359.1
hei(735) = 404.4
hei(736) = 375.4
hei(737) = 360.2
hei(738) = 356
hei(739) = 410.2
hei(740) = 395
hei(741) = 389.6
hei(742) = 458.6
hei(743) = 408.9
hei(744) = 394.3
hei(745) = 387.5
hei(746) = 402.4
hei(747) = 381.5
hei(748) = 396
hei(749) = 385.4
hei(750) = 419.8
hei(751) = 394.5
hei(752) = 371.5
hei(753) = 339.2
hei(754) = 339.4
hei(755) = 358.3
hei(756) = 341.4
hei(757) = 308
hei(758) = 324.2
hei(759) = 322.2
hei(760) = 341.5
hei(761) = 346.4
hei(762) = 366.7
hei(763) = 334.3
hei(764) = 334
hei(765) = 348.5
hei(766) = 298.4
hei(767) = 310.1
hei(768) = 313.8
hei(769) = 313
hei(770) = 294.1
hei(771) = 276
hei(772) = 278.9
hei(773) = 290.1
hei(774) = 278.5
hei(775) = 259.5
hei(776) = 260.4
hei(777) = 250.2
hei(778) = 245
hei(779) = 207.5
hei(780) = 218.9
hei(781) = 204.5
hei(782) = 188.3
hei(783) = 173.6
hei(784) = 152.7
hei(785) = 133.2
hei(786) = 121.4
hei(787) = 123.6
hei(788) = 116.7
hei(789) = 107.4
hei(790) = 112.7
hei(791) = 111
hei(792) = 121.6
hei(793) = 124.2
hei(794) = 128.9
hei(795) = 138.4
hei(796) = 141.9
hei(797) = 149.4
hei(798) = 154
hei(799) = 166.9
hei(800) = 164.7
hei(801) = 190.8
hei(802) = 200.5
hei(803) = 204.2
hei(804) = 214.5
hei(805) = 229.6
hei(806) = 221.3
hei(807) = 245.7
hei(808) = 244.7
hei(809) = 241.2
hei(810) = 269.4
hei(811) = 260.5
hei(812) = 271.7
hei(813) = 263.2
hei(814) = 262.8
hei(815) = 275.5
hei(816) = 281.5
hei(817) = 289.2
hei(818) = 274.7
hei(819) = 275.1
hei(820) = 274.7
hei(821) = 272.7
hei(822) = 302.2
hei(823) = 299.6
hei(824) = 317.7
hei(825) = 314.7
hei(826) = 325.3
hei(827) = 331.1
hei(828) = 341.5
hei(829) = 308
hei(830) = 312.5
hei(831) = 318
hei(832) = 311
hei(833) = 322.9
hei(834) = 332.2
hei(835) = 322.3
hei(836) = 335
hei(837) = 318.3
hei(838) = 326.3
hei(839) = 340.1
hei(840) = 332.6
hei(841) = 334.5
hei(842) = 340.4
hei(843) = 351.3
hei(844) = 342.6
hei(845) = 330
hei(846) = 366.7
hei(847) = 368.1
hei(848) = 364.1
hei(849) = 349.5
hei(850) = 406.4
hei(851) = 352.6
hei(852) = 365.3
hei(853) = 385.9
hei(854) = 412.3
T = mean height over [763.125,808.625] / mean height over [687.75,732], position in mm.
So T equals 0.41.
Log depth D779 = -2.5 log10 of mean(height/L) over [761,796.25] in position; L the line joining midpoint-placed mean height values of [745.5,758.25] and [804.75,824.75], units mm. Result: 0.434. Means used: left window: 367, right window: 270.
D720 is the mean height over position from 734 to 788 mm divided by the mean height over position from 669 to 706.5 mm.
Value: 0.5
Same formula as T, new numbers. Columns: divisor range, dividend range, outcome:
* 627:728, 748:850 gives 0.50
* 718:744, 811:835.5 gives 0.75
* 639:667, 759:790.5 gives 0.43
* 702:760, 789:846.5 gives 0.61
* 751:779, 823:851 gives 1.07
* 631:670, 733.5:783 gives 0.58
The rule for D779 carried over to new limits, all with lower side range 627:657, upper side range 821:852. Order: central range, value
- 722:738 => 0.163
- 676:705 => -0.193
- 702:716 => -0.166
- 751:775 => 0.267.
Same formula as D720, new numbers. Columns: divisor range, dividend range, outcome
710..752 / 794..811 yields 0.48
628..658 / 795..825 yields 0.44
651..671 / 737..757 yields 0.65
